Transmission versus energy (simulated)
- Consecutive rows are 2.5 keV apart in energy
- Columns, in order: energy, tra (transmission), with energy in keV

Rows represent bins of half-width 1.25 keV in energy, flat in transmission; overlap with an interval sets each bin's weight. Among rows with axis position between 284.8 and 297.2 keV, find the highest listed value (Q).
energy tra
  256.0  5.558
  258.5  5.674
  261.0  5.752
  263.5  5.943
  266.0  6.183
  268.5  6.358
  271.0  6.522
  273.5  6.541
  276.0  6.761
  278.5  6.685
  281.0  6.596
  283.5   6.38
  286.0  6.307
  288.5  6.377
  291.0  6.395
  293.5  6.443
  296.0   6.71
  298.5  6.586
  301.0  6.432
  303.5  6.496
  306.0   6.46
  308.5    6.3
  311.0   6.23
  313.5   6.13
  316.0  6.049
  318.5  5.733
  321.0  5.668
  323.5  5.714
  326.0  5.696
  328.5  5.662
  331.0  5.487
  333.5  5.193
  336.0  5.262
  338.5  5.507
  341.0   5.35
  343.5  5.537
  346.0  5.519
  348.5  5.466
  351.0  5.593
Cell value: 6.71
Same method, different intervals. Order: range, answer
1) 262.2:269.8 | 6.358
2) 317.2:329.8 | 5.733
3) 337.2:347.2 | 5.537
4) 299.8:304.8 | 6.496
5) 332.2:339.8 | 5.507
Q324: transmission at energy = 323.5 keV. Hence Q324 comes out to 5.714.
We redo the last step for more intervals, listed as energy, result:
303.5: 6.496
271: 6.522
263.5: 5.943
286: 6.307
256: 5.558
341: 5.35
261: 5.752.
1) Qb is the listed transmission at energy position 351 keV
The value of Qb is 5.593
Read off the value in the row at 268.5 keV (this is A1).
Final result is 6.358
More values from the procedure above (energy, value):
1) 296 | 6.71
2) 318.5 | 5.733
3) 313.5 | 6.13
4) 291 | 6.395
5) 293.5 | 6.443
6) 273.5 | 6.541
